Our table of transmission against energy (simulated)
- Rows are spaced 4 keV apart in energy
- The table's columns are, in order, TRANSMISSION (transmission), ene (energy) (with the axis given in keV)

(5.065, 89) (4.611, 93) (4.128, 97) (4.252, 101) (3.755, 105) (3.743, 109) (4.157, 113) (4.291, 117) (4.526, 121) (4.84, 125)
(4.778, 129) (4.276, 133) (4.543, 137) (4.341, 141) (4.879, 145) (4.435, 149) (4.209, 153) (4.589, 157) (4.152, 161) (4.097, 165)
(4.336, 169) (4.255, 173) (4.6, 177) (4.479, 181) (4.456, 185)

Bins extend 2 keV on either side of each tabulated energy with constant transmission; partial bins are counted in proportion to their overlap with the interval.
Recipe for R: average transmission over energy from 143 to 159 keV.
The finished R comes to 4.53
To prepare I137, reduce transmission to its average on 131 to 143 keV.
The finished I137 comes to 4.39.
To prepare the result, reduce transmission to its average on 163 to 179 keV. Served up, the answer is 4.32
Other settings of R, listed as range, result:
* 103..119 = 3.99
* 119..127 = 4.68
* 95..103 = 4.19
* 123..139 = 4.61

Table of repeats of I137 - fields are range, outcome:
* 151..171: 4.28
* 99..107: 4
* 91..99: 4.37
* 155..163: 4.37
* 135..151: 4.55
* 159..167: 4.12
